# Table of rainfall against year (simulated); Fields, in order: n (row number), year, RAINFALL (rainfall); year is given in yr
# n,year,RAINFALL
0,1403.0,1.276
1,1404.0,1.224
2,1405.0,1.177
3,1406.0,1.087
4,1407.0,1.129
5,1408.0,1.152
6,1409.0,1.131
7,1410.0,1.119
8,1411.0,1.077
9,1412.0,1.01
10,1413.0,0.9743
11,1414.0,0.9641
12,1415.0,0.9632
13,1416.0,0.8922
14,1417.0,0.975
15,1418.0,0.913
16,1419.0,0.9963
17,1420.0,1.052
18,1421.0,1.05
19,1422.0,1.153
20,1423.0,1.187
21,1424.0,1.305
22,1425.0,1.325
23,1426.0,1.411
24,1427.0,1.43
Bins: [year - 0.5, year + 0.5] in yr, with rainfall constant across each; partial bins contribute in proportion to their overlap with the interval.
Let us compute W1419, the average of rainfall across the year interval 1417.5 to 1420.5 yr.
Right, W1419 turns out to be 0.987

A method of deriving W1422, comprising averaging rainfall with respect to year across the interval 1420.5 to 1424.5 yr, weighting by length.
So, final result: 1.17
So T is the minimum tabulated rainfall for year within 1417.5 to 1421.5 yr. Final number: 0.913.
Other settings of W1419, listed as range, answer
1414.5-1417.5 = 0.943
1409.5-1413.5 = 1.05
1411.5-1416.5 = 0.961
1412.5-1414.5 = 0.969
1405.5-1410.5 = 1.12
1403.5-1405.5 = 1.2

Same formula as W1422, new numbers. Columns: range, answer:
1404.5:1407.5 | 1.13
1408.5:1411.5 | 1.11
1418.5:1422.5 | 1.06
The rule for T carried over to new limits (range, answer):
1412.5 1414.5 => 0.9641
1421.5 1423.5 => 1.153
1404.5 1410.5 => 1.087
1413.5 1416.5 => 0.8922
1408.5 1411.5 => 1.077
